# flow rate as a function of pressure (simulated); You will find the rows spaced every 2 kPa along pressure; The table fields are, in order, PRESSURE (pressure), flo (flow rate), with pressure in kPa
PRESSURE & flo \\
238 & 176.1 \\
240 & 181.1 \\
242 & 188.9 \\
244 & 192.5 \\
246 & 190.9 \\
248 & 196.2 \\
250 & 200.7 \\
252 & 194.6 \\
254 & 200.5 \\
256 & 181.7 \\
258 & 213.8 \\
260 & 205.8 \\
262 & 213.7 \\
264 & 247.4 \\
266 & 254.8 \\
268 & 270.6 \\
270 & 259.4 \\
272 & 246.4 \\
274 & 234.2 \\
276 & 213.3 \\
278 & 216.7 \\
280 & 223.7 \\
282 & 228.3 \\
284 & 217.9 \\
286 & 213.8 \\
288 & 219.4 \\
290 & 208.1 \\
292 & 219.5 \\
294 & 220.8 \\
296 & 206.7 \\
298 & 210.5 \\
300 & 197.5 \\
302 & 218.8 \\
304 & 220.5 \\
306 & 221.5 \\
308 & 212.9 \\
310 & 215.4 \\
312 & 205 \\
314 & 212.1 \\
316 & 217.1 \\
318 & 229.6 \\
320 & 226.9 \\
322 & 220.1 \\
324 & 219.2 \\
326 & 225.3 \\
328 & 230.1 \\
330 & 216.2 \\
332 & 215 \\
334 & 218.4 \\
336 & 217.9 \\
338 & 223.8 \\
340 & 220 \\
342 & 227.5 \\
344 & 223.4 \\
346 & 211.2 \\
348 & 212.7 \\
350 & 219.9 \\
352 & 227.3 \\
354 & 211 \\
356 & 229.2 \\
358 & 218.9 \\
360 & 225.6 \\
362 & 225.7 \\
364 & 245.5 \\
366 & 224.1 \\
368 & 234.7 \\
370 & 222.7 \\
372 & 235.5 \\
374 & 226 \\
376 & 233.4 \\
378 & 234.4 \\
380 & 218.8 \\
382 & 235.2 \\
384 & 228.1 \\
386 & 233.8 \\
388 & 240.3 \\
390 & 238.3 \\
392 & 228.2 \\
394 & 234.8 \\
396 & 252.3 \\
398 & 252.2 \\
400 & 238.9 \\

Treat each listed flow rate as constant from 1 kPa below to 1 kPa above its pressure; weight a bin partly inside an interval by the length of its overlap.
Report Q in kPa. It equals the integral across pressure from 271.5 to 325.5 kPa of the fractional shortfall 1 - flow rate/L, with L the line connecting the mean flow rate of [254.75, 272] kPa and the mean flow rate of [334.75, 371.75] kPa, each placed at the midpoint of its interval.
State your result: 2.4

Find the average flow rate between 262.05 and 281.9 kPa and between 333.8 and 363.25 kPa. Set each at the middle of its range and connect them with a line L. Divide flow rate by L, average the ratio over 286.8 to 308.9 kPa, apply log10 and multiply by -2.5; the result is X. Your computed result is 0.09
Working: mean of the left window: 239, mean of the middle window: 214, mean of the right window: 221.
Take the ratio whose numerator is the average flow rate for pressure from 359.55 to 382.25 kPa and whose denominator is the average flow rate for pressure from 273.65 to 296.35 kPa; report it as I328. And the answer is 1.1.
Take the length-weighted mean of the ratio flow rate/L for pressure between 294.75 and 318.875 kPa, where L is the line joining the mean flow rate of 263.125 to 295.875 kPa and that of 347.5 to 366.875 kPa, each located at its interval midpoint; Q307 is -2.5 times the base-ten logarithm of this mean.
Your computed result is 0.07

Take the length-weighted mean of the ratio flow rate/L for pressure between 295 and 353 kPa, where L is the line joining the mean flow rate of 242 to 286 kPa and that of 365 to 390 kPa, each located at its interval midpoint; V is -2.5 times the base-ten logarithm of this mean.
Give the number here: 0.034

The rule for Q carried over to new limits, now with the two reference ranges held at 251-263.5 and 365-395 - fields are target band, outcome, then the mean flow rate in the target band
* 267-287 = -2.4 kPa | 232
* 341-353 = 0.2 kPa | 220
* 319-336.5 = -0.1 kPa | 221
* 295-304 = 0.1 kPa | 210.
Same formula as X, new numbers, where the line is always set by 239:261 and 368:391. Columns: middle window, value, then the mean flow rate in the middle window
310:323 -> -0.022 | 218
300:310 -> -0.027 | 216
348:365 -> 0.003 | 225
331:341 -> 0.002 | 219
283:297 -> -0.045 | 215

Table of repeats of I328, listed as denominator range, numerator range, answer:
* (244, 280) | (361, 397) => 1.06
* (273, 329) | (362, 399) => 1.07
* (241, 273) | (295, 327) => 1.00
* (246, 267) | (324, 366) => 1.06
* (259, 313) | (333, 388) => 1.01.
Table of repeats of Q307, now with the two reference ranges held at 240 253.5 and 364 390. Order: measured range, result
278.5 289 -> -0.08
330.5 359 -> 0.01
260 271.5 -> -0.23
